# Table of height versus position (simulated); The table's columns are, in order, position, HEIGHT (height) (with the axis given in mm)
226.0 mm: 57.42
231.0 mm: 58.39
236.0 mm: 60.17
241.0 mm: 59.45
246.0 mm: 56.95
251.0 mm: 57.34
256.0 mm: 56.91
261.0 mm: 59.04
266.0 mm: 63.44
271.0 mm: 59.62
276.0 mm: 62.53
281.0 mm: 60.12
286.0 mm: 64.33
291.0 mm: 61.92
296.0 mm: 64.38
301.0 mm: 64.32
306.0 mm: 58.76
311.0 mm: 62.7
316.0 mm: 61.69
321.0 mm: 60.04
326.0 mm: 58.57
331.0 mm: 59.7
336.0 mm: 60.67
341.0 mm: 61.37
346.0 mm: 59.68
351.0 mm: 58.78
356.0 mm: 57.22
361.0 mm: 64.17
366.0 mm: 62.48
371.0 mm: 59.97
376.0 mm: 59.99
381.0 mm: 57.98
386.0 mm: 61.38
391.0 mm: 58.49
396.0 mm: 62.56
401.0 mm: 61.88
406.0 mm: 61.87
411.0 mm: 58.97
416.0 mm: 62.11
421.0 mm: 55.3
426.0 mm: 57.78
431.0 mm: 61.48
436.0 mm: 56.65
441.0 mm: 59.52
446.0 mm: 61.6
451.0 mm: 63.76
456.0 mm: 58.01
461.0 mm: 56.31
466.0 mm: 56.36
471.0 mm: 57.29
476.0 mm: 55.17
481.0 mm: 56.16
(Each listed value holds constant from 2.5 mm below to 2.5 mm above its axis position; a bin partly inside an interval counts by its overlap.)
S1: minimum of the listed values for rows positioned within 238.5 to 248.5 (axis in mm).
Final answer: 56.95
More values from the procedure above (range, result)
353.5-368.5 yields 57.22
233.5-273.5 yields 56.91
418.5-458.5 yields 55.3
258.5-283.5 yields 59.04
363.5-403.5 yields 57.98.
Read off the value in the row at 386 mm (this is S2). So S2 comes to 61.38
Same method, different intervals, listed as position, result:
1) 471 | 57.29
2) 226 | 57.42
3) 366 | 62.48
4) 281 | 60.12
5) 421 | 55.3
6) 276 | 62.53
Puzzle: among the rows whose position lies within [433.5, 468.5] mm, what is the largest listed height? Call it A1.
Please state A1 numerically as 63.76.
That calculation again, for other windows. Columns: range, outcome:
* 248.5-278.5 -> 63.44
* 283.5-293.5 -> 64.33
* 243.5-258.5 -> 57.34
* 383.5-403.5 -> 62.56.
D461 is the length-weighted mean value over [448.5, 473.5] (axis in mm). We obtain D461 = 58.3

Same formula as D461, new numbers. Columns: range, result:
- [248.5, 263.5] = 57.8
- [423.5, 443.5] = 58.9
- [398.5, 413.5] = 60.9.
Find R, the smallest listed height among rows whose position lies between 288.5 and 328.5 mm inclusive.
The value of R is 58.57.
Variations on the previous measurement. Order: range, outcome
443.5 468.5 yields 56.31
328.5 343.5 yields 59.7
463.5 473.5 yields 56.36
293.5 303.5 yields 64.32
